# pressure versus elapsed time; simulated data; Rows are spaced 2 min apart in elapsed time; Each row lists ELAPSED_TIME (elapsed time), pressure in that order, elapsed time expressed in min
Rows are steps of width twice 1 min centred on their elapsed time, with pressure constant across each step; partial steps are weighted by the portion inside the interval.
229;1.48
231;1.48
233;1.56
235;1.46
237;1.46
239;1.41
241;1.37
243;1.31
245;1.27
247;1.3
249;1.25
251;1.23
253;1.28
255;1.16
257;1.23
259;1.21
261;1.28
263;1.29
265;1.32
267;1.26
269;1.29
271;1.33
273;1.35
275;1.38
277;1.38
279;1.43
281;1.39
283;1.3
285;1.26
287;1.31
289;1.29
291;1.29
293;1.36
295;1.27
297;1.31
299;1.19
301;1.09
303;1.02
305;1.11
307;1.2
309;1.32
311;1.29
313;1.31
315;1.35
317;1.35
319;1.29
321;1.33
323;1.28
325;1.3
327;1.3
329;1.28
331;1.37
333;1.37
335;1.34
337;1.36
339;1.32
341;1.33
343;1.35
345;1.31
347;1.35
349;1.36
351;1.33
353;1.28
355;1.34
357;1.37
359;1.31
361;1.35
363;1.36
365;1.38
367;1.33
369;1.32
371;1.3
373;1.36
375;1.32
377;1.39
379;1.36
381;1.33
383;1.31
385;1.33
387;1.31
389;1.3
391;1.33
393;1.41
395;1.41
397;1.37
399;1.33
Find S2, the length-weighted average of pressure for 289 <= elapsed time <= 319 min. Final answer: 1.25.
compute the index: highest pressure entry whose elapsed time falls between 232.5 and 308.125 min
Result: 1.56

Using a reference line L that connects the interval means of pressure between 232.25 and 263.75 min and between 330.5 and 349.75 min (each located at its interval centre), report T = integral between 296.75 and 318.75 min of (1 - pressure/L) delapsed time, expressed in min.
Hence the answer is 1.7 min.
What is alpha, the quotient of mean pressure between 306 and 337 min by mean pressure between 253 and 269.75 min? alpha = 1.05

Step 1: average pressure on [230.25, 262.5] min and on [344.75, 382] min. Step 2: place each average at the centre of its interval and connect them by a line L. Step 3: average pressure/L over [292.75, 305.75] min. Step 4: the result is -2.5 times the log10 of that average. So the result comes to 0.13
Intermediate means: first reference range 1.33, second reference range 1.34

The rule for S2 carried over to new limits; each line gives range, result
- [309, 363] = 1.33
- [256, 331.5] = 1.29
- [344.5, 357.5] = 1.33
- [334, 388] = 1.34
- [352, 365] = 1.34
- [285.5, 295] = 1.31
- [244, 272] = 1.26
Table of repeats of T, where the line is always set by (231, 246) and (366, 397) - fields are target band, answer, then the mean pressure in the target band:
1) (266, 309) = 3.4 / 1.28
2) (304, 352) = 1.9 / 1.31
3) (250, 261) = 1.4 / 1.23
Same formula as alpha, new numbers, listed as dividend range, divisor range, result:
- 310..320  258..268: 1.04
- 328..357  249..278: 1.04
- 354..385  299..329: 1.07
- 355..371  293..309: 1.13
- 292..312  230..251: 0.88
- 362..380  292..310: 1.11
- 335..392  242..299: 1.03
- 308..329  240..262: 1.04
